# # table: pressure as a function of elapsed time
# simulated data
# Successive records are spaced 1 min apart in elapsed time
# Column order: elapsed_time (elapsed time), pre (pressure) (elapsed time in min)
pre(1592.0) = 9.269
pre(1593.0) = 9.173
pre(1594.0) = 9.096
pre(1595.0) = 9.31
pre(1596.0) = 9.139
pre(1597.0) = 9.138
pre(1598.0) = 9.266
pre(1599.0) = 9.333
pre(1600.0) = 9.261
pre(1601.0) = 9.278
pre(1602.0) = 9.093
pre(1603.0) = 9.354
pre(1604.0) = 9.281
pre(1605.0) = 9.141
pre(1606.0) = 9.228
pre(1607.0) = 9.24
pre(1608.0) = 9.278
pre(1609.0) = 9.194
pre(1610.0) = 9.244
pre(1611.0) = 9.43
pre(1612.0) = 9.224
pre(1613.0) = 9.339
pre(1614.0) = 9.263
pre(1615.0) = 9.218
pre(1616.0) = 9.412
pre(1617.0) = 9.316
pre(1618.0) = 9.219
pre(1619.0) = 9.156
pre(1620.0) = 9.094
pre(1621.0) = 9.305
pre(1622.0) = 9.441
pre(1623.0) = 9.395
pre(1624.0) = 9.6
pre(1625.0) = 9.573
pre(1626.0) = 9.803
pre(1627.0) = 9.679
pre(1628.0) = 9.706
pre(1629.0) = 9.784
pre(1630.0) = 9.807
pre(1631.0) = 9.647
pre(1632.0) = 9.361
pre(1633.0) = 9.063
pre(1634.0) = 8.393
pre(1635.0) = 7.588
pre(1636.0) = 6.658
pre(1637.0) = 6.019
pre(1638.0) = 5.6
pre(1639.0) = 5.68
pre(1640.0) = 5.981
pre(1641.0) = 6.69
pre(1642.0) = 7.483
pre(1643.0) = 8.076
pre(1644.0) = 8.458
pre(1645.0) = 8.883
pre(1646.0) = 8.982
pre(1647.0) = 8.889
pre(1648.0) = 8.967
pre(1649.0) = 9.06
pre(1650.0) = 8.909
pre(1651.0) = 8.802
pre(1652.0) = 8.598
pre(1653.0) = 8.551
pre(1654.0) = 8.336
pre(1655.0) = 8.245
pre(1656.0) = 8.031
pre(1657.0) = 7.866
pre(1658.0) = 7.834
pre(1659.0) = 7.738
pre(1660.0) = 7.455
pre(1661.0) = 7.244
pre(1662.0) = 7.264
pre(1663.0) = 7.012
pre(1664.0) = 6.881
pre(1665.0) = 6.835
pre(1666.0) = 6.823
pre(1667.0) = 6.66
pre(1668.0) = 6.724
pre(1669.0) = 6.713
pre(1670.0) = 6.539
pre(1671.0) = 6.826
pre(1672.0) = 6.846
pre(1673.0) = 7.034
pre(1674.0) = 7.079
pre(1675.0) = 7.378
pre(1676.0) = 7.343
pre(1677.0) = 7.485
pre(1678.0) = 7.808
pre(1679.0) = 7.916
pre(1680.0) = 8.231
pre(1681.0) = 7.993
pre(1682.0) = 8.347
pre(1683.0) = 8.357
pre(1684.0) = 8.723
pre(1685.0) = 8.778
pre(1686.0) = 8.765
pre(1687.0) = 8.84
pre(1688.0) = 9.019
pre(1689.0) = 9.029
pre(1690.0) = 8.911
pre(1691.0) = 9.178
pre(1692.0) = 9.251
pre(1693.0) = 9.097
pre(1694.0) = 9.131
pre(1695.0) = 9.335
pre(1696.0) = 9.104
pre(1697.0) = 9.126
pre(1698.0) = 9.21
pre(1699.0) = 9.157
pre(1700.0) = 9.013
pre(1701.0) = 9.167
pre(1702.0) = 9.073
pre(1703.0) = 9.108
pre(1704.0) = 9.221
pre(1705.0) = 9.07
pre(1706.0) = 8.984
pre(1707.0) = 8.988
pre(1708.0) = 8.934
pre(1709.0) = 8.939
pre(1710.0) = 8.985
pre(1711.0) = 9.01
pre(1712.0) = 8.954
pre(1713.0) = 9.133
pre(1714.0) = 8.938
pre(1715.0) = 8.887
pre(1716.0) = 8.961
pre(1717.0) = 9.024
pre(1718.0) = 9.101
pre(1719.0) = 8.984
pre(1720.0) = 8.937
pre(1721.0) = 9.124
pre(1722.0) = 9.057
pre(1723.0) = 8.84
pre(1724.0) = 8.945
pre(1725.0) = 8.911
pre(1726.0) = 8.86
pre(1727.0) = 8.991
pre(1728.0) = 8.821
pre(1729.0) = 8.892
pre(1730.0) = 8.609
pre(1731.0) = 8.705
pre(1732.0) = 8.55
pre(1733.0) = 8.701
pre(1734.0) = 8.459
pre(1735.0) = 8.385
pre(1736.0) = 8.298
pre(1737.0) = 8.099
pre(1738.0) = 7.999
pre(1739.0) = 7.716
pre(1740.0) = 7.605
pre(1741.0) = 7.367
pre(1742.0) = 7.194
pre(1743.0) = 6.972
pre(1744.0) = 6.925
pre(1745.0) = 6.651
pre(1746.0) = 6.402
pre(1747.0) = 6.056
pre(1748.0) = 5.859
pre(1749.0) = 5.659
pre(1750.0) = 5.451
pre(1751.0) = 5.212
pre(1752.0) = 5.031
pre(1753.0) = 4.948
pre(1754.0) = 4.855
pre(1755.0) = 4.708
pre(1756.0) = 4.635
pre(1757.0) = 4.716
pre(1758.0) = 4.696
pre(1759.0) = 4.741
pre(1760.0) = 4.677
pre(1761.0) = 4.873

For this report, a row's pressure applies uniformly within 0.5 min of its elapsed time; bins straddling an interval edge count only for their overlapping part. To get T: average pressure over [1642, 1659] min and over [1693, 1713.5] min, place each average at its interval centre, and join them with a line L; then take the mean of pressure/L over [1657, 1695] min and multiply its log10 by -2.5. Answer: 0.12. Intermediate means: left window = 8.48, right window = 9.08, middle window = 7.83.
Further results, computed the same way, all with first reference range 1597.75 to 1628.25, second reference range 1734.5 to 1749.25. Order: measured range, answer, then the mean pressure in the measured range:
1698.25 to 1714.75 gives -0.17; 9.04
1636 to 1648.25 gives 0.19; 7.41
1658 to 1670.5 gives 0.20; 7.02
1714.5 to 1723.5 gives -0.19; 8.99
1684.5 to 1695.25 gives -0.13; 9.02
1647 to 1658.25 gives 0.02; 8.51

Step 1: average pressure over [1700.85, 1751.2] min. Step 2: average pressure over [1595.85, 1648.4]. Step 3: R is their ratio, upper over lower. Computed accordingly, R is 0.9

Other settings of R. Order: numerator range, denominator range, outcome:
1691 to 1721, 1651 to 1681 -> 1.22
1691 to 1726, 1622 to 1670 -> 1.12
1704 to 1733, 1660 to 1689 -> 1.18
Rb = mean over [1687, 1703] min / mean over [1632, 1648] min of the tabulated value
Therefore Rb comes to 1.20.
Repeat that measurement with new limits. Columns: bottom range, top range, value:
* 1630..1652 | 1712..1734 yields 1.11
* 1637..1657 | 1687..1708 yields 1.14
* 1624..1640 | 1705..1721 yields 1.07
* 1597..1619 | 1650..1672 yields 0.81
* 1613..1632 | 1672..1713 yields 0.92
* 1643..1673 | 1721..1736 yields 1.13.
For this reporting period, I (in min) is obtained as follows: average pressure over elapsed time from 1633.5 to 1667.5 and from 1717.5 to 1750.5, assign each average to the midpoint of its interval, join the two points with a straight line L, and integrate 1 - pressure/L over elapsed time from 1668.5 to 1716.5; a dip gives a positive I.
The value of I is -4.4 min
